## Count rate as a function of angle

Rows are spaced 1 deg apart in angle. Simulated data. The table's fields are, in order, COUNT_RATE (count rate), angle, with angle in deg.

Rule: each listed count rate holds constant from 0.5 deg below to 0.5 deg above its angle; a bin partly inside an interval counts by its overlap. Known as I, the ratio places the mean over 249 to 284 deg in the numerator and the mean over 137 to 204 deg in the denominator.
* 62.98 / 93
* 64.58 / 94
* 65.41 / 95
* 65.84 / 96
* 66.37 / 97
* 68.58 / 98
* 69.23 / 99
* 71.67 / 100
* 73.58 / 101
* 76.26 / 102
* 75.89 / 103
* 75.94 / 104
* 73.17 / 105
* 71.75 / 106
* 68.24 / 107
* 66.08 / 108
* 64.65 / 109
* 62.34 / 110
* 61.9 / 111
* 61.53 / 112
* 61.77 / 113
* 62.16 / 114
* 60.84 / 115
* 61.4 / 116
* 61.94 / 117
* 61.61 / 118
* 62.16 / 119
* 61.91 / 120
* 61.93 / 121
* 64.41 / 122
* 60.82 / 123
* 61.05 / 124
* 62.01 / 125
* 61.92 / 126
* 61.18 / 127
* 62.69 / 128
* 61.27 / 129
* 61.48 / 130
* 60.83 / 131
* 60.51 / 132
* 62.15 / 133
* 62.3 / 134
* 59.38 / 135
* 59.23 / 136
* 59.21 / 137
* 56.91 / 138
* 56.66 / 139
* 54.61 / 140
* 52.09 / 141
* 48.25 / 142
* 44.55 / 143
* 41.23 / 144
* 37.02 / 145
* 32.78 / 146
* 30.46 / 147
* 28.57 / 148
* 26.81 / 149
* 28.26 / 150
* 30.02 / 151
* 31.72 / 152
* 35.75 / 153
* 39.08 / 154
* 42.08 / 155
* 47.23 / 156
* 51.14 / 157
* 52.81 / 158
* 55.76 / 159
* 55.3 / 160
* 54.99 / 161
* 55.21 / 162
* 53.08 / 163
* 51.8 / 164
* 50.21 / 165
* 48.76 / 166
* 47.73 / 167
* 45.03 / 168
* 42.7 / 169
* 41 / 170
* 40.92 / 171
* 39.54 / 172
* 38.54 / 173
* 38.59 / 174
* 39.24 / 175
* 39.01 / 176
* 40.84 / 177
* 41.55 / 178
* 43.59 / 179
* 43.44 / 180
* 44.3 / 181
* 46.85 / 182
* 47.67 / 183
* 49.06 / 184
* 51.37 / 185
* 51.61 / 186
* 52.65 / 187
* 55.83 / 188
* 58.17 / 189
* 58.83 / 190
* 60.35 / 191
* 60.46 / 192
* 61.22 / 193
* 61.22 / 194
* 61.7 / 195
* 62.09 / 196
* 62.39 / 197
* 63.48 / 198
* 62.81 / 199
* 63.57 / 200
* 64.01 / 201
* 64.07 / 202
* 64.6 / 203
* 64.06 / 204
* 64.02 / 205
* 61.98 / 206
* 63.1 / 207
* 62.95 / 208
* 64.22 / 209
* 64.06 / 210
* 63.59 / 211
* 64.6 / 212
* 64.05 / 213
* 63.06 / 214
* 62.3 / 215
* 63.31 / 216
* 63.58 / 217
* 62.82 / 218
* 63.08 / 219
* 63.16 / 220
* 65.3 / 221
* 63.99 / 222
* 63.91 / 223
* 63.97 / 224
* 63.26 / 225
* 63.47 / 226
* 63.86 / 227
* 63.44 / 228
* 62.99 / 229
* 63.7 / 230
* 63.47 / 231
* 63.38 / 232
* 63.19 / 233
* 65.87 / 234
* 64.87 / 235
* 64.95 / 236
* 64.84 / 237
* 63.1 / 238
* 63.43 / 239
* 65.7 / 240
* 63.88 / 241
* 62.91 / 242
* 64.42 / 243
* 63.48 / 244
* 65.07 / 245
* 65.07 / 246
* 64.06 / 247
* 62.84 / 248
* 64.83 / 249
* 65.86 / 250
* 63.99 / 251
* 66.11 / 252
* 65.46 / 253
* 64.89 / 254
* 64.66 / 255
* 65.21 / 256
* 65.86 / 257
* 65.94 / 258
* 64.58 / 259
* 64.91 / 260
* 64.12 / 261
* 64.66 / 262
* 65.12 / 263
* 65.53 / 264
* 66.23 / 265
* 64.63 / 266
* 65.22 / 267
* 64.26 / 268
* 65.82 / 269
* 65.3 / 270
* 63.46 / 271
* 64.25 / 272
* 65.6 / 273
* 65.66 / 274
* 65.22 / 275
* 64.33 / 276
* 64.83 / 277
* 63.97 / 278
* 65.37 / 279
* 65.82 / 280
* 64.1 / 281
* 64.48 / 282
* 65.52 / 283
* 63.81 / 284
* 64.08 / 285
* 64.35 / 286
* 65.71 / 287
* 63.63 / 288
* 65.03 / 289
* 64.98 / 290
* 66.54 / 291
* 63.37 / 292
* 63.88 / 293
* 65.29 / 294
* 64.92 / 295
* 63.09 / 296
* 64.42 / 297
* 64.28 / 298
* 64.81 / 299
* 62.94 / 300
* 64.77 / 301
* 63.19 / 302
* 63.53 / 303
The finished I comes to 1.33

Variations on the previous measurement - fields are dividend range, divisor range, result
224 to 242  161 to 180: 1.43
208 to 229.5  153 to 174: 1.35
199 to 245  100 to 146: 1.04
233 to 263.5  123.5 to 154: 1.31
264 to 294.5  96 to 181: 1.21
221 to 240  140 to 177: 1.49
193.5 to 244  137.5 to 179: 1.46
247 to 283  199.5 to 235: 1.02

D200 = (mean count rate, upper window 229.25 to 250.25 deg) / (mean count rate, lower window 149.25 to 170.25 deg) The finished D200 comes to 1.4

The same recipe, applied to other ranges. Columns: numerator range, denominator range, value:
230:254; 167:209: 1.21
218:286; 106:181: 1.26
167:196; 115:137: 0.79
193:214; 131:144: 1.13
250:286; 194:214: 1.02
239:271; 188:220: 1.04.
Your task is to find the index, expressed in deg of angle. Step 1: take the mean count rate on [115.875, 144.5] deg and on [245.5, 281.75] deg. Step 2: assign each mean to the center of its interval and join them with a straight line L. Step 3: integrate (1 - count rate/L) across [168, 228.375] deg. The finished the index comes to 5.2 deg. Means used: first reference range 58.8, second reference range 64.9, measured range 56.7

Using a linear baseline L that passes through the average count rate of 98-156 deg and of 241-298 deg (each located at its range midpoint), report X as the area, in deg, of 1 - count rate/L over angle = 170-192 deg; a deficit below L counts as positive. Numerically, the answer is 4.71 deg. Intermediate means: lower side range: 56.6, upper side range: 64.8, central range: 46.9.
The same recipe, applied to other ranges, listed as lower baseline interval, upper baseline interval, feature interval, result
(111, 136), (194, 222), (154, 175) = 5.12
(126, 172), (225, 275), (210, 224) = -1.02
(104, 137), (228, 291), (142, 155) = 5.86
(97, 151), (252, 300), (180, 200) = 1.64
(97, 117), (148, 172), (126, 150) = 1.49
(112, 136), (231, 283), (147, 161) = 4.90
